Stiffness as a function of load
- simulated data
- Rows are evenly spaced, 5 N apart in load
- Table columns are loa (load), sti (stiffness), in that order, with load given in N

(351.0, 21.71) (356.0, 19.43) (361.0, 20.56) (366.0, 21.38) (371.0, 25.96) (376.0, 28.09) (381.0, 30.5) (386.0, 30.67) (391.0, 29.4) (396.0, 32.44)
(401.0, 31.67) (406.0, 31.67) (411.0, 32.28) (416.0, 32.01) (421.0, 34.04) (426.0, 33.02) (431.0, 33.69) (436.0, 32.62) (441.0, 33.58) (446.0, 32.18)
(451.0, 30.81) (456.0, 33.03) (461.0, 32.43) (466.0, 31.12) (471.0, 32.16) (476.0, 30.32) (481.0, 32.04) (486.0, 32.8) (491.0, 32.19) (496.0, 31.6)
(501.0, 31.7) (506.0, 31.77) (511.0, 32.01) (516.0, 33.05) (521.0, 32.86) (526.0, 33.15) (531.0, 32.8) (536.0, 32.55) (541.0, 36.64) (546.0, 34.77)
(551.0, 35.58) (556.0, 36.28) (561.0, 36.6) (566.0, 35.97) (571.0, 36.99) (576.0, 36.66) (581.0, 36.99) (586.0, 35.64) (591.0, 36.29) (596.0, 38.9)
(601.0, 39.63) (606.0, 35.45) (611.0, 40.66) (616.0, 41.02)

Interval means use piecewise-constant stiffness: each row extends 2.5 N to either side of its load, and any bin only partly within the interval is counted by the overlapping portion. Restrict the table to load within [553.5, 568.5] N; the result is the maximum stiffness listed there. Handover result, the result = 36.6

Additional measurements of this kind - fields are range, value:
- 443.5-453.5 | 32.18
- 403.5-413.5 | 32.28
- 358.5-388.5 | 30.67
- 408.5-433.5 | 34.04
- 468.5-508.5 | 32.8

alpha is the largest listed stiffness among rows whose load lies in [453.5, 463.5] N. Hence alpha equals 33.03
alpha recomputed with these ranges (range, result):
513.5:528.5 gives 33.15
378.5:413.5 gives 32.44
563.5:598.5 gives 38.9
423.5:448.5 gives 33.69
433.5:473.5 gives 33.58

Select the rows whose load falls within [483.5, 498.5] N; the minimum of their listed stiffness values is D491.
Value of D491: 31.6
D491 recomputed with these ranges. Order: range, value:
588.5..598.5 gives 36.29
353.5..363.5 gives 19.43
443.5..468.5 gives 30.81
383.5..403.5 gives 29.4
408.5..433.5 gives 32.01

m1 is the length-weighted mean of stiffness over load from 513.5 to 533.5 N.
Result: 33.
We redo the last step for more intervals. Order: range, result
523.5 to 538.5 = 32.8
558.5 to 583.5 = 36.6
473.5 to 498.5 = 31.8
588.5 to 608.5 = 37.6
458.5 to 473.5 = 31.9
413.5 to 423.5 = 33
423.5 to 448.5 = 33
